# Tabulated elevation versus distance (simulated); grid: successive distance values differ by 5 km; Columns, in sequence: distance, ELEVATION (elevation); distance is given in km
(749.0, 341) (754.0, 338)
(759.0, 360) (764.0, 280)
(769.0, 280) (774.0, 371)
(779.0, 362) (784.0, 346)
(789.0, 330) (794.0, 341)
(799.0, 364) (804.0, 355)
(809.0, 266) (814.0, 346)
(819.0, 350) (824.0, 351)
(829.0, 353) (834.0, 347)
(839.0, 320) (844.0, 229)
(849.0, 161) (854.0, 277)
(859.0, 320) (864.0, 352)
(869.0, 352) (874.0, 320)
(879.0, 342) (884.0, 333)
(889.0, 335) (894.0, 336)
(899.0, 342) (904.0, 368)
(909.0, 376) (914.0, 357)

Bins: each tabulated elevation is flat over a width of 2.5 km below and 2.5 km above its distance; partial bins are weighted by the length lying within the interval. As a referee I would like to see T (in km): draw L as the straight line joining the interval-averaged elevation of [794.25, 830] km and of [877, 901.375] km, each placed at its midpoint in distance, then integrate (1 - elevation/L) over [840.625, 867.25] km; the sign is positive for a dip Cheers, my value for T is 5.3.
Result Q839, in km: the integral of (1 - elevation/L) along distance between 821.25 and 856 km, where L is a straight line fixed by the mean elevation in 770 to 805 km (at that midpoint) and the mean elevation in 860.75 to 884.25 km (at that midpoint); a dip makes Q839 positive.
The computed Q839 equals 5.3 km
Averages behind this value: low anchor 350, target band 292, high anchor 340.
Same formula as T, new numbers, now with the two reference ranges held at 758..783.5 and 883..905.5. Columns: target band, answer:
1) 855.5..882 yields 0.4 km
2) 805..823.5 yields 0.4 km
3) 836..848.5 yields 2.9 km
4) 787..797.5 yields -0.2 km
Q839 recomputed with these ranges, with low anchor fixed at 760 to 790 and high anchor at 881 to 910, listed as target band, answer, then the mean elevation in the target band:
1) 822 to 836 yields -0.5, 350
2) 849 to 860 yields 2.5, 264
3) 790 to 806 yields -0.9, 351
